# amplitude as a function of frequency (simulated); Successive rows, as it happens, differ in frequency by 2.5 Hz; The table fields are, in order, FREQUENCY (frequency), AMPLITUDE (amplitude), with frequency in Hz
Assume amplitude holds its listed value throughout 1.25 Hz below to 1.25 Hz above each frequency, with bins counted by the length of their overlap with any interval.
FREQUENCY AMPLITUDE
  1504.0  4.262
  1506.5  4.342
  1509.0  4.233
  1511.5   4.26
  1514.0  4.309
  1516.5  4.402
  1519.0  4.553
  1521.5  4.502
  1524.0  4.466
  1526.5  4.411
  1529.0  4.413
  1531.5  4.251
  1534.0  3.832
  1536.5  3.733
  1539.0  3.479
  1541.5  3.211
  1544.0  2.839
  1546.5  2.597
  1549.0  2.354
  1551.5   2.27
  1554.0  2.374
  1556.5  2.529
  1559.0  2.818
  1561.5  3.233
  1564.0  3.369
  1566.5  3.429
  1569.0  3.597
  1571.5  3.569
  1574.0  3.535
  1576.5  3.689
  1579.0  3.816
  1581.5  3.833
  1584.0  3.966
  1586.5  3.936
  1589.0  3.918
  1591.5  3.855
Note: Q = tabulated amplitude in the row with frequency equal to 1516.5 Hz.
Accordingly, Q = 4.402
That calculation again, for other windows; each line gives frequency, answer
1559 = 2.818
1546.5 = 2.597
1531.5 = 4.251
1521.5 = 4.502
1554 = 2.374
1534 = 3.832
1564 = 3.369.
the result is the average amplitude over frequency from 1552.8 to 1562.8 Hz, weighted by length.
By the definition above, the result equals 2.74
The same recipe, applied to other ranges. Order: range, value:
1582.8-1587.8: 3.95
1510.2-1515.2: 4.28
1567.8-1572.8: 3.58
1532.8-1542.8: 3.56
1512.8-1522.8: 4.44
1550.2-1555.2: 2.32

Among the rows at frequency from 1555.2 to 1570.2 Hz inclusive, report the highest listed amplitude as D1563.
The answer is 3.597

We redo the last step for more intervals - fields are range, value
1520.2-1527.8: 4.502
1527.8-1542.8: 4.413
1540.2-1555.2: 3.211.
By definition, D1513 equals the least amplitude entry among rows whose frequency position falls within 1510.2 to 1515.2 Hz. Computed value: 4.26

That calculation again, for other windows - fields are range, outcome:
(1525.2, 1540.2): 3.479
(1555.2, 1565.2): 2.529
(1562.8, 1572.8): 3.369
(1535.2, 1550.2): 2.354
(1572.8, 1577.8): 3.535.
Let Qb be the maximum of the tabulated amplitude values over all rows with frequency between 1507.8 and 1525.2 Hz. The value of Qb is 4.553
